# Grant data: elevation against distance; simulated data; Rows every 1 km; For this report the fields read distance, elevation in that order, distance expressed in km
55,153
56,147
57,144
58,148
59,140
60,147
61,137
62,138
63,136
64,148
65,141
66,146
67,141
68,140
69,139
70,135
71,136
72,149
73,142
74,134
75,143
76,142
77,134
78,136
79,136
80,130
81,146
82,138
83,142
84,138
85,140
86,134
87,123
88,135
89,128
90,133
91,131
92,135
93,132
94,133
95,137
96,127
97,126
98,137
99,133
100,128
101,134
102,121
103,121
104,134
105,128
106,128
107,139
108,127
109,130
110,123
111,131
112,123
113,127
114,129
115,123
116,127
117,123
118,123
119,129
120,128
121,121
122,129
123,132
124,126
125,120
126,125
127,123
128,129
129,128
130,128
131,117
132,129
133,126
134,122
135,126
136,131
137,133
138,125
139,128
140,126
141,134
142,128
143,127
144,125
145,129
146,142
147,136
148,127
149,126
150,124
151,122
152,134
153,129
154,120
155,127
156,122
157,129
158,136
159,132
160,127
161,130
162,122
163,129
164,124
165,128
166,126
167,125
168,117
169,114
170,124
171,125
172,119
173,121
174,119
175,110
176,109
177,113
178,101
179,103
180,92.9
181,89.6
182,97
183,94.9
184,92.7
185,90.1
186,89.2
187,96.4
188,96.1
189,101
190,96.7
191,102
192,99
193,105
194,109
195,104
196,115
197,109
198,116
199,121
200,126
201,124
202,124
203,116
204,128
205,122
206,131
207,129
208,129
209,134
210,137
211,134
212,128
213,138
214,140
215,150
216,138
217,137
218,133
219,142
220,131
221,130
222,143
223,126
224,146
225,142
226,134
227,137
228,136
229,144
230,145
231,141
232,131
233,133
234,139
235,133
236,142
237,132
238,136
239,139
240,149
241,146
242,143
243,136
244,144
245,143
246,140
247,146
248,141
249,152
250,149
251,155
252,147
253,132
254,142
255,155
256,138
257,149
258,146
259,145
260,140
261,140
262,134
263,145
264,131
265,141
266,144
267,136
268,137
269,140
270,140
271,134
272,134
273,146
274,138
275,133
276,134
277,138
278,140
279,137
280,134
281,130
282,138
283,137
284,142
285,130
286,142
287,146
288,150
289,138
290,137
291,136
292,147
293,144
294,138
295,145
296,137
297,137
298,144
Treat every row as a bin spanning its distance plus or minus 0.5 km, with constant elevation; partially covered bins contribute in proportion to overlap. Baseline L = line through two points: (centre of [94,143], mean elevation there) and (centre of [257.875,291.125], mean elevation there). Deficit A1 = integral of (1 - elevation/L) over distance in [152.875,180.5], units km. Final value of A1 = 2.2 km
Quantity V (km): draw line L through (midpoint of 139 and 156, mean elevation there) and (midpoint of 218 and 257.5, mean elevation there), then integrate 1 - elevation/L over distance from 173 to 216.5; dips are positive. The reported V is 6.7 km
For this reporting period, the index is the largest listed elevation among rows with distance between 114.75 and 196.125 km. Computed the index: 142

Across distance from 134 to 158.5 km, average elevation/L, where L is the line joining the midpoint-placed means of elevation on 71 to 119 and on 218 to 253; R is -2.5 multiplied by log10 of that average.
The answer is 0.05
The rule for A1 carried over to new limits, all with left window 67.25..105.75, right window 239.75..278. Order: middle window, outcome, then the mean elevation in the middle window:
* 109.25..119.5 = 0.7 km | 126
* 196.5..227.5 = 1.8 km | 131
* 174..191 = 4.8 km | 99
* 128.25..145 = 1.2 km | 127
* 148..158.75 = 0.8 km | 127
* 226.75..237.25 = 0.2 km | 138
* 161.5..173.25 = 1.3 km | 123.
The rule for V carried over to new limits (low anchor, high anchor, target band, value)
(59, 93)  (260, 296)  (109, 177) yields 6.13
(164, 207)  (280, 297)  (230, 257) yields -3.15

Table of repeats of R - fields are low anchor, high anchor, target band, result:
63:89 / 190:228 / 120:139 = 0.06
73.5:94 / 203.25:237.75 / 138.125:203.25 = 0.16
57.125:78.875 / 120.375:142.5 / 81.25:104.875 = 0.02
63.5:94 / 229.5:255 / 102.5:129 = 0.09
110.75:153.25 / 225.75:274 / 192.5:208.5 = 0.14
